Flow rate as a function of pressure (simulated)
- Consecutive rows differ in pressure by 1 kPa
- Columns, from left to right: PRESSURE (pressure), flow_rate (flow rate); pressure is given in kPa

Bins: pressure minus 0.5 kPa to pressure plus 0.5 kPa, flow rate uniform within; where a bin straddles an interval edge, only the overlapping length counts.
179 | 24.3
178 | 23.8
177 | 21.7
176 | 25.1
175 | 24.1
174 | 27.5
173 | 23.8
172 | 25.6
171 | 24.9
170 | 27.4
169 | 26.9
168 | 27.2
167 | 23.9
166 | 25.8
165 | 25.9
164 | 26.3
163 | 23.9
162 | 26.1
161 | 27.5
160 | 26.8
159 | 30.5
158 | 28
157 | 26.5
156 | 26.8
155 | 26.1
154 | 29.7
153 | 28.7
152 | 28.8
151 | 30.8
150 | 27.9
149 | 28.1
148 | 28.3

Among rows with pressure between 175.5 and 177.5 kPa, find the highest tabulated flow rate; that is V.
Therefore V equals 25.1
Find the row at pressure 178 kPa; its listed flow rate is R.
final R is 23.8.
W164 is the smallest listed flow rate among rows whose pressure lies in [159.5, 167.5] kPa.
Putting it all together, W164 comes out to 23.9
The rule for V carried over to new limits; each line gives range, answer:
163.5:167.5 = 26.3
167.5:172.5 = 27.4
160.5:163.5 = 27.5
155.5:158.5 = 28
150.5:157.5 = 30.8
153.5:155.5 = 29.7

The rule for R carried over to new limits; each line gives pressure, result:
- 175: 24.1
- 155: 26.1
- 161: 27.5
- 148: 28.3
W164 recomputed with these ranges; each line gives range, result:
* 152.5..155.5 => 26.1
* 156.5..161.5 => 26.5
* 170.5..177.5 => 21.7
